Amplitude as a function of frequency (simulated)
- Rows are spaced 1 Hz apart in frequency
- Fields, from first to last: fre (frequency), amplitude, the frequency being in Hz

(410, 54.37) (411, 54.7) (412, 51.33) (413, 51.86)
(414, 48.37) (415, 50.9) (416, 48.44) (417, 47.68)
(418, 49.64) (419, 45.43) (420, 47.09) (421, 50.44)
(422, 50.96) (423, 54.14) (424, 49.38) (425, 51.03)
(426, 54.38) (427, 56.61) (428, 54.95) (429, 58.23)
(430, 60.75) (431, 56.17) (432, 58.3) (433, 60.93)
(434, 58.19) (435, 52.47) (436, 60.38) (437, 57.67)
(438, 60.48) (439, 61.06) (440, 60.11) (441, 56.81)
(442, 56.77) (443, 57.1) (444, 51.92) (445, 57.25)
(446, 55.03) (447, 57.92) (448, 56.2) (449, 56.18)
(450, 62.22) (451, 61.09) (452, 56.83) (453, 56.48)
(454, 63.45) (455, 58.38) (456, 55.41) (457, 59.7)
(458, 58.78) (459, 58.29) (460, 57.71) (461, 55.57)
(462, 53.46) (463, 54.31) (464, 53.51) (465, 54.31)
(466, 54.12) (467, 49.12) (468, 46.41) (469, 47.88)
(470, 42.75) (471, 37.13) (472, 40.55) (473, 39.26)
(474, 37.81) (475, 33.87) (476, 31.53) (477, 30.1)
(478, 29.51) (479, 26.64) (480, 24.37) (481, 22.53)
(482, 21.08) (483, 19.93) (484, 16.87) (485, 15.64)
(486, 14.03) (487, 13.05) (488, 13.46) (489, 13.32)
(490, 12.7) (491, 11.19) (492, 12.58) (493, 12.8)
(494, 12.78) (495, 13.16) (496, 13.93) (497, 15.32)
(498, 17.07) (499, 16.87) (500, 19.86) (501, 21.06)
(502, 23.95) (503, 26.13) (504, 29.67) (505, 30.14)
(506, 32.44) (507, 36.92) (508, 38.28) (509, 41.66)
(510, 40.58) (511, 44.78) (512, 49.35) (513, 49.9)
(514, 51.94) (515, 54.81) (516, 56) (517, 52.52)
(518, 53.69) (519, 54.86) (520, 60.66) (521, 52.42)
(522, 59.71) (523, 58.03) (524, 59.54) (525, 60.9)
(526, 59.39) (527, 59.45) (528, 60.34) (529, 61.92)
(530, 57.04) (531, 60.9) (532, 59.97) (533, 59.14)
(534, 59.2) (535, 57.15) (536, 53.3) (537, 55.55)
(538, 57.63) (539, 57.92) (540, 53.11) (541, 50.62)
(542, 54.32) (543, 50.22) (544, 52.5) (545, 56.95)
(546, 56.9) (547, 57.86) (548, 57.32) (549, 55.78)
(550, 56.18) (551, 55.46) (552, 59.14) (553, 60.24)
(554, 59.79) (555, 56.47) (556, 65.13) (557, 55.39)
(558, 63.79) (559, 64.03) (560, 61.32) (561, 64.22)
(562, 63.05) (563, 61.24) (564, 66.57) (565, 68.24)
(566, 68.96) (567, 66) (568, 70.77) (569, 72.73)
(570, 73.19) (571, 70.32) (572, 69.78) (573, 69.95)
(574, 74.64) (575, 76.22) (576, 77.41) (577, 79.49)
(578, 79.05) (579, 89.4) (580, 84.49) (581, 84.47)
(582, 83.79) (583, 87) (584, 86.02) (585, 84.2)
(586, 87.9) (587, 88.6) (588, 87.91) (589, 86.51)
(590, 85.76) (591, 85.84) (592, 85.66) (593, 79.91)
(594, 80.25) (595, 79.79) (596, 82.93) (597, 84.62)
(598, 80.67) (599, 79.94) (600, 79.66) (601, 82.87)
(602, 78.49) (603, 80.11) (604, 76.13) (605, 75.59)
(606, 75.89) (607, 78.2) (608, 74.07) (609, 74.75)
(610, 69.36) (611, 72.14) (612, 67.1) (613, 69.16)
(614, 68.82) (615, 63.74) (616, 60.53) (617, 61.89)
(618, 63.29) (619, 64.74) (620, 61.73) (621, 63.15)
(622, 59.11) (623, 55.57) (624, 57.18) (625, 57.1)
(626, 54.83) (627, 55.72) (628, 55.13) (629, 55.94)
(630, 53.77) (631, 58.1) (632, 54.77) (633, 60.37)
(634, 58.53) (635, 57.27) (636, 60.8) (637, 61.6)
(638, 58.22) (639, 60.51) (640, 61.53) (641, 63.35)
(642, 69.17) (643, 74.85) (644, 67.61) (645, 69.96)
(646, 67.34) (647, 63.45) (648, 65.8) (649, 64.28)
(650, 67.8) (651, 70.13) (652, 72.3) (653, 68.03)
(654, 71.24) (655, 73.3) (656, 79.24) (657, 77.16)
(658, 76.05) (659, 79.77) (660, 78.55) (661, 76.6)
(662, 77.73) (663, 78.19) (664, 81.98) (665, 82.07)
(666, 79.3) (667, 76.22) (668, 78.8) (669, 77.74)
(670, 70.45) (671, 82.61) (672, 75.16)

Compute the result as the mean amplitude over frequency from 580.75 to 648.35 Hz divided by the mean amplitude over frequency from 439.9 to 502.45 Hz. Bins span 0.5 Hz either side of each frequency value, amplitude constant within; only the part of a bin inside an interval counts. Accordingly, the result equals 1.9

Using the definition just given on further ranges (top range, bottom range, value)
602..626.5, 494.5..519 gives 1.92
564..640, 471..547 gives 1.83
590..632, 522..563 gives 1.20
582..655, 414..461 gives 1.26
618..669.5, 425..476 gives 1.23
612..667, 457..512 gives 2.09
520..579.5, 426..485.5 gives 1.26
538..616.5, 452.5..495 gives 1.98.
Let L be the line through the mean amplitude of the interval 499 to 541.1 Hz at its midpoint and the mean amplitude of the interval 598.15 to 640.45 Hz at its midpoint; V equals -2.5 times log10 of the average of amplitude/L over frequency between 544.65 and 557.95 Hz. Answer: -0.074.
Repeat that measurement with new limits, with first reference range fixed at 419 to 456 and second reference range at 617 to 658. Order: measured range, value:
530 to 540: 0.04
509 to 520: 0.16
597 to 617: -0.19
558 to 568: -0.07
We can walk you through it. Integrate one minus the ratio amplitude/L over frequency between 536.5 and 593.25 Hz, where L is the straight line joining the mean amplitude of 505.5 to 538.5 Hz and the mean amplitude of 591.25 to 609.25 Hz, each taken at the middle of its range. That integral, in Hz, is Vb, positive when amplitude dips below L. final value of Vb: -0.5 Hz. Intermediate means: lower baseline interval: 53.6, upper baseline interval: 79.6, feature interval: 69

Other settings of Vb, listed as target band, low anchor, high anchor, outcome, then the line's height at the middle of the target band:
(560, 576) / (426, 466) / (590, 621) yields 0.3 Hz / 70.5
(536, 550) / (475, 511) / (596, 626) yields -4.1 Hz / 42.7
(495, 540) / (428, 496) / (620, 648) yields 3.0 Hz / 49.1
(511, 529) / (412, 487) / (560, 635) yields 1.2 Hz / 59.8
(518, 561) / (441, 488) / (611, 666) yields -3.2 Hz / 53.9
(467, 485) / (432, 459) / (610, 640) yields 8.1 Hz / 58.5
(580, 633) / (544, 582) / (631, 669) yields -3.5 Hz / 68.3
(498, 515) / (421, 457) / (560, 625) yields 7.9 Hz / 64.7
